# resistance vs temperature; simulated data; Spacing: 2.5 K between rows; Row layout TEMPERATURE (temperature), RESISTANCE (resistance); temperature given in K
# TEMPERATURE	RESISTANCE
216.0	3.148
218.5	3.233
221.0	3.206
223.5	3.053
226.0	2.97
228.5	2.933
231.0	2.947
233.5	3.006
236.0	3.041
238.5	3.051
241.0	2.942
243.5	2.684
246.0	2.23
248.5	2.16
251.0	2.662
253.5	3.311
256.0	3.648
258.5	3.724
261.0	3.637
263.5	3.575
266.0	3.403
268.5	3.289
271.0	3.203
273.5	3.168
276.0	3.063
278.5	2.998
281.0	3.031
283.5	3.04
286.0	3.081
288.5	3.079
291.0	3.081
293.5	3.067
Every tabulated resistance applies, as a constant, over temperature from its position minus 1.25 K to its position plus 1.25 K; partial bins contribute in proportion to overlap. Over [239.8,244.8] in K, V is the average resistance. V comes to 2.81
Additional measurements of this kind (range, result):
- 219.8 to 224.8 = 3.13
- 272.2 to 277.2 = 3.12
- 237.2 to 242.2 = 3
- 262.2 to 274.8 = 3.33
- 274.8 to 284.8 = 3.03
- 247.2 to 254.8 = 2.71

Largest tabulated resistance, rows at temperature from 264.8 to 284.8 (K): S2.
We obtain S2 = 3.403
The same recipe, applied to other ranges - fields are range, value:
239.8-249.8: 2.942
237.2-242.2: 3.051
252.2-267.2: 3.724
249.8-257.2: 3.648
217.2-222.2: 3.233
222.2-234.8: 3.053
